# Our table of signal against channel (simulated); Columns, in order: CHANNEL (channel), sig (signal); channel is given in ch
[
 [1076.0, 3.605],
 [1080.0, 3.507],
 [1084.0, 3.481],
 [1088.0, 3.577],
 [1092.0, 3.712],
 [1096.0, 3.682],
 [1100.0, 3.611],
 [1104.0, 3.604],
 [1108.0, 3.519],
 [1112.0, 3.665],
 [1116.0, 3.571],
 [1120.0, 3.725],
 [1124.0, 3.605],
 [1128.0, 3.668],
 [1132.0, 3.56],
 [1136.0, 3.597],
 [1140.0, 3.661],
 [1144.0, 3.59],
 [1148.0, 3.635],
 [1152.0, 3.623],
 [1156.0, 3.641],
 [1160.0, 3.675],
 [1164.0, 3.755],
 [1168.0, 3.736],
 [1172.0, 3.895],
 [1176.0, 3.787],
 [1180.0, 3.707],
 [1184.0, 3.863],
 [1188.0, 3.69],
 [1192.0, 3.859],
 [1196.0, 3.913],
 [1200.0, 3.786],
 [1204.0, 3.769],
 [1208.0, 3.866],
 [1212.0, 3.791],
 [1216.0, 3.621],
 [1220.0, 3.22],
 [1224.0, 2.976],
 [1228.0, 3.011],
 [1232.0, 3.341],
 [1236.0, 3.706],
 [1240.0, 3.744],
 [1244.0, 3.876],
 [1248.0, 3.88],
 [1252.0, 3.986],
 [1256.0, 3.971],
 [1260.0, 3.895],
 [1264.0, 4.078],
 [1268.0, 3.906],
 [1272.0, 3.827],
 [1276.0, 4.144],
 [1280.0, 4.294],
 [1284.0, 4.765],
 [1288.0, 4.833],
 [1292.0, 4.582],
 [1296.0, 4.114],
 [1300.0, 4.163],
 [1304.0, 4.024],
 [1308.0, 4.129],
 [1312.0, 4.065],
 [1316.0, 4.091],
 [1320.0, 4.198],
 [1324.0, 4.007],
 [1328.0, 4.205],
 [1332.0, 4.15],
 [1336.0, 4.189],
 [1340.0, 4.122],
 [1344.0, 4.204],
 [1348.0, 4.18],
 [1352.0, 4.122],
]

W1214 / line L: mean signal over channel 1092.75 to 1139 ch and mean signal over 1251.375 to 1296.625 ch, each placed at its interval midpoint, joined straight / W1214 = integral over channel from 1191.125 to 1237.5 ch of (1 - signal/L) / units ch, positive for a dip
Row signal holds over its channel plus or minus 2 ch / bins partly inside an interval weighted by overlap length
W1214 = 4.9 ch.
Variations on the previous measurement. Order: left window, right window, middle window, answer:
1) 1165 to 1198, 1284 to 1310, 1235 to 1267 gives 1.79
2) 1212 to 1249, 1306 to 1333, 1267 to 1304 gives -3.89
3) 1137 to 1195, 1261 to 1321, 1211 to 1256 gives 4.69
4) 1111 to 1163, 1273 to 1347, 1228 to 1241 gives 1.56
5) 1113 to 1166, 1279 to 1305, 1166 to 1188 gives 0.24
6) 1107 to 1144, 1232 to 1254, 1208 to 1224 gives 1.02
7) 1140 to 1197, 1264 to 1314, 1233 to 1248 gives 1.01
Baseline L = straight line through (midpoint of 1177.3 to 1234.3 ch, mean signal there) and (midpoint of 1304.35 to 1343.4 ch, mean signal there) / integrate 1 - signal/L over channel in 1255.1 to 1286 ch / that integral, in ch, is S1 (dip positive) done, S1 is -1.8 ch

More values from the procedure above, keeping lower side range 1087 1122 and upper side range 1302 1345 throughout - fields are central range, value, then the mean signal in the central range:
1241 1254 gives 0.2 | 3.9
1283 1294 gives -1.8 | 4.72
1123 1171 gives 1.0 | 3.65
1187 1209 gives 0.1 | 3.82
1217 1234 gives 3.2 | 3.17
